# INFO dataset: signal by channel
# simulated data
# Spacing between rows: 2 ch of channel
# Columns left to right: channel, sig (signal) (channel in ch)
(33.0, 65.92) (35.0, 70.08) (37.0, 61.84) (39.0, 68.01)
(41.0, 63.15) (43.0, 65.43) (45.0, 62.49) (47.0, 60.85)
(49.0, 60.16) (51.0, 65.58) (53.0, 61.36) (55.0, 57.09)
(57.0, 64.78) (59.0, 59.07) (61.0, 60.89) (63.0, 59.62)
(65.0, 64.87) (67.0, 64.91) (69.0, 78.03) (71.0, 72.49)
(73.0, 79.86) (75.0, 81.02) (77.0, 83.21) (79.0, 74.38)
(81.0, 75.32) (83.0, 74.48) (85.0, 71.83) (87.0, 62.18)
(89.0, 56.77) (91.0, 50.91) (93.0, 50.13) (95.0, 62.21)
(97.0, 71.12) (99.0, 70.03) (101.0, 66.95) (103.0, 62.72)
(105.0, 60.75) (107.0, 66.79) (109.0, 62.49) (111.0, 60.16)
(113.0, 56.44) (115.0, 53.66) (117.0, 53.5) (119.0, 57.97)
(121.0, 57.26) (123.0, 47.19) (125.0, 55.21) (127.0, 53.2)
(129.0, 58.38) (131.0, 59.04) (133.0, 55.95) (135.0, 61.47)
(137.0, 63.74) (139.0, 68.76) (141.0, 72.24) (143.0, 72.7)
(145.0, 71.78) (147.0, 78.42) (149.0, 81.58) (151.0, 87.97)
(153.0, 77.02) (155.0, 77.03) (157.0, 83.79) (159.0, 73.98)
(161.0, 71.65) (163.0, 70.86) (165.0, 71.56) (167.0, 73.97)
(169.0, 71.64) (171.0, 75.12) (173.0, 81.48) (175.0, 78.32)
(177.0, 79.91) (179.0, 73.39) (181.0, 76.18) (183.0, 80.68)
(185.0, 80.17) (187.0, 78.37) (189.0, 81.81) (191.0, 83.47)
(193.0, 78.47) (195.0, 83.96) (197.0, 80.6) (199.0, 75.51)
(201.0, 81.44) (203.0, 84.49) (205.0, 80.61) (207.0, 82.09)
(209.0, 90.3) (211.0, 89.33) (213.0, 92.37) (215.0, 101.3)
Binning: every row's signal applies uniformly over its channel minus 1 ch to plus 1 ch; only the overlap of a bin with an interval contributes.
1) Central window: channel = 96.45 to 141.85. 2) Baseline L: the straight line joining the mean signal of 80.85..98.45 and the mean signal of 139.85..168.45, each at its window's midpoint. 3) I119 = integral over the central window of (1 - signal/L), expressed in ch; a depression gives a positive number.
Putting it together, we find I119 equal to 5.6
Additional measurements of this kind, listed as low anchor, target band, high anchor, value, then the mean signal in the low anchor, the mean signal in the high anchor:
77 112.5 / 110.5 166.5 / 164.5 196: 4.44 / 65.1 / 78.1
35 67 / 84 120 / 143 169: 4.32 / 62.7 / 76.3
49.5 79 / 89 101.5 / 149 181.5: 1.68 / 68.1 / 76.7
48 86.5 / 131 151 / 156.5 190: 1.14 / 68.8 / 76.5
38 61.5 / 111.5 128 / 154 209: 3.82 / 62.4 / 78.4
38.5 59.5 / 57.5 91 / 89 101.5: -4.04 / 62.5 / 61.3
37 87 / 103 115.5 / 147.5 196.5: 2.01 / 67.6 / 78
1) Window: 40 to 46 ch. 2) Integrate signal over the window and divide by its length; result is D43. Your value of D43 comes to 63.7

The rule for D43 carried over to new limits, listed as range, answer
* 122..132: 54.6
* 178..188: 77.8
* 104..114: 61.3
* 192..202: 80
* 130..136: 58.8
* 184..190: 80.1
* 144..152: 79.9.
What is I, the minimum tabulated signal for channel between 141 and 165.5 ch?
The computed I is 70.86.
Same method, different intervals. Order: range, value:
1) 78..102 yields 50.13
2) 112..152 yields 47.19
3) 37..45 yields 61.84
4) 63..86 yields 59.62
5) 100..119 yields 53.5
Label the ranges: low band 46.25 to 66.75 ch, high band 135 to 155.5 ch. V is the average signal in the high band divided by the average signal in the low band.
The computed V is 1.21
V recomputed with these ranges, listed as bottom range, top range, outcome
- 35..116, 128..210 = 1.16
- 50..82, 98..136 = 0.85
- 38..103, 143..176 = 1.16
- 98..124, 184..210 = 1.37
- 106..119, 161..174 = 1.26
